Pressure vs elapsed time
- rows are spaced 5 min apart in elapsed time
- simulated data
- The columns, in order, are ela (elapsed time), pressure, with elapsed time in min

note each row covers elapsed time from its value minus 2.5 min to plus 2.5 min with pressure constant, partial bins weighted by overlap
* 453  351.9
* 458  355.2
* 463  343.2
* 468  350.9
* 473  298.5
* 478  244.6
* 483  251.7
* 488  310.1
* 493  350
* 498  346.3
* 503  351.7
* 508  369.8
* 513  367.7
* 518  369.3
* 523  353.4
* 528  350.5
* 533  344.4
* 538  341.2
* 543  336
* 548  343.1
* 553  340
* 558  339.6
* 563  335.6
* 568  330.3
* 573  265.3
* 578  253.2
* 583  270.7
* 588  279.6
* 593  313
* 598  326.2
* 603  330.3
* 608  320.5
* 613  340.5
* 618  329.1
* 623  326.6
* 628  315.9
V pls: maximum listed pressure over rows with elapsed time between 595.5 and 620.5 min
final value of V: 340.5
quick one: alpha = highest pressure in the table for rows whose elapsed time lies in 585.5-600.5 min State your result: 326.2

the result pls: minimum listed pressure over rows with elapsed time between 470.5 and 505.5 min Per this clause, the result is 244.6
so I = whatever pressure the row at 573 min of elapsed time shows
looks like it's 265.3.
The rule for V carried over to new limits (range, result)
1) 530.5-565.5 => 344.4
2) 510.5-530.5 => 369.3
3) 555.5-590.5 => 339.6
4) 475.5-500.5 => 350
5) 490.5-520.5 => 369.8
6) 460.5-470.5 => 350.9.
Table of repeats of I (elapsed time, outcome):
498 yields 346.3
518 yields 369.3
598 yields 326.2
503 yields 351.7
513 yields 367.7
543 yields 336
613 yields 340.5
